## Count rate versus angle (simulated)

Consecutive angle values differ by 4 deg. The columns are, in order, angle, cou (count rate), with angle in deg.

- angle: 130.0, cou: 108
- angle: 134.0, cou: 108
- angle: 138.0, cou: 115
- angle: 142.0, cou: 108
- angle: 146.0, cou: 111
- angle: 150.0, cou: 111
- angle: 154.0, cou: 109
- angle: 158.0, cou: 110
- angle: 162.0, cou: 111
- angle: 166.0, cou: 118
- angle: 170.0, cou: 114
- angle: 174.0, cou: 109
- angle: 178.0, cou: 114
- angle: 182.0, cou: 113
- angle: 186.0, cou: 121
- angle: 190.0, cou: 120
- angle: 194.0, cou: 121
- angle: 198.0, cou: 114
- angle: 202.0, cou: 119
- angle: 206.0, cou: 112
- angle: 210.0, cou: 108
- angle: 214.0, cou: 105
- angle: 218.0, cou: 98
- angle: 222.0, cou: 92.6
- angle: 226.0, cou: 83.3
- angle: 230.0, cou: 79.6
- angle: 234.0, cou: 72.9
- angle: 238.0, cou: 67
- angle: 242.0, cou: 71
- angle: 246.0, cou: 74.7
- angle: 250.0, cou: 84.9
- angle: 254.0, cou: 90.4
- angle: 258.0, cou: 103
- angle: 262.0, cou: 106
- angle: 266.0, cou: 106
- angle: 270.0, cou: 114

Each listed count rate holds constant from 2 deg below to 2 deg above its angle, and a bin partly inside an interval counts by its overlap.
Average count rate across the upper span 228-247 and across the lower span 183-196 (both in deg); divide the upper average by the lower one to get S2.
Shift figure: 0.61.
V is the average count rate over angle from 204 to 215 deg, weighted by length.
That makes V 109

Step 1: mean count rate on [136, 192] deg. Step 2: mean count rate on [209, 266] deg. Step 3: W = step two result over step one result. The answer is 0.8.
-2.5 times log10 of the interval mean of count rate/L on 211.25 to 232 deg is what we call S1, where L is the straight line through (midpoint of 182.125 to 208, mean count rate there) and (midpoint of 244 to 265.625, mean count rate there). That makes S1 0.158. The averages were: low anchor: 117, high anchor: 92.9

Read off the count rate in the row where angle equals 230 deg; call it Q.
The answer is 79.6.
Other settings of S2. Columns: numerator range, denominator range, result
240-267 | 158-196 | 0.78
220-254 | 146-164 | 0.72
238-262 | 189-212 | 0.74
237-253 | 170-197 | 0.65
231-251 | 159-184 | 0.65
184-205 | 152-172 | 1.06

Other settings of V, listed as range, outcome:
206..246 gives 87.1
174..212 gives 115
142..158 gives 110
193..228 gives 105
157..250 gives 102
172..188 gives 114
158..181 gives 113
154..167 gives 112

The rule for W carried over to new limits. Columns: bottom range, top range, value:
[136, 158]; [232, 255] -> 0.69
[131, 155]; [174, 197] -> 1.06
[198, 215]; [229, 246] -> 0.65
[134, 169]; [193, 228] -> 0.95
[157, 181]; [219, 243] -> 0.70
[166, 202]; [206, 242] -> 0.76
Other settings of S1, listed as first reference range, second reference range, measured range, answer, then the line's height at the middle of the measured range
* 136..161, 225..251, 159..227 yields -0.19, 93.2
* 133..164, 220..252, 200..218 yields -0.24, 88.2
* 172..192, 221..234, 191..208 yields -0.14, 103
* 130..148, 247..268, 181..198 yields -0.14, 105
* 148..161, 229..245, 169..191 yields -0.17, 98.4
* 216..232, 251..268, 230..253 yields 0.24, 94.3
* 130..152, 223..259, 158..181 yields -0.11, 102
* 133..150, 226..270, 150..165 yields -0.04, 107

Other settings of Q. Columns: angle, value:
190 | 120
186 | 121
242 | 71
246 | 74.7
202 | 119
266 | 106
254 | 90.4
